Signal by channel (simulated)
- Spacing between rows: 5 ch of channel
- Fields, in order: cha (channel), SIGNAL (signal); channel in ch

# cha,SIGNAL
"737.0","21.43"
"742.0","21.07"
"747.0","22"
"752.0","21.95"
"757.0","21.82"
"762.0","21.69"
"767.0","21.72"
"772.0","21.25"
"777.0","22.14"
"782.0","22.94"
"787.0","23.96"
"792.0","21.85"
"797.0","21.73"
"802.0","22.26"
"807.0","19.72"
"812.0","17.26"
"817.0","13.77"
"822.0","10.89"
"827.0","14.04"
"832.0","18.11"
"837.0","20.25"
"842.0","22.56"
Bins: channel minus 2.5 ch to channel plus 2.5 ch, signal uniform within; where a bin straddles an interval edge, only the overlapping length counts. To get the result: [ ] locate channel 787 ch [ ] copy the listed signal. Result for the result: 23.96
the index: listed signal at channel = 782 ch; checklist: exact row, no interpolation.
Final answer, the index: 22.94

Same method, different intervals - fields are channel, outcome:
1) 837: 20.25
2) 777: 22.14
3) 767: 21.72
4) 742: 21.07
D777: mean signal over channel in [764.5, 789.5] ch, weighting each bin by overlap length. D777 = 22.4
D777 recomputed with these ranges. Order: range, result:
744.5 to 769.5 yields 21.8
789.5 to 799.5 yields 21.8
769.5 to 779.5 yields 21.7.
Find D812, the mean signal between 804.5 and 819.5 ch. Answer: 16.9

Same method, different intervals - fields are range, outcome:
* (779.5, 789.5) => 23.4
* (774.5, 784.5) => 22.5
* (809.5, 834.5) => 14.8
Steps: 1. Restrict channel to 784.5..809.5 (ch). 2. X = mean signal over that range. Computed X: 21.9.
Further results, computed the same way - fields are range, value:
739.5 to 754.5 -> 21.7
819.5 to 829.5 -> 12.5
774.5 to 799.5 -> 22.5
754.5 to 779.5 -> 21.7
